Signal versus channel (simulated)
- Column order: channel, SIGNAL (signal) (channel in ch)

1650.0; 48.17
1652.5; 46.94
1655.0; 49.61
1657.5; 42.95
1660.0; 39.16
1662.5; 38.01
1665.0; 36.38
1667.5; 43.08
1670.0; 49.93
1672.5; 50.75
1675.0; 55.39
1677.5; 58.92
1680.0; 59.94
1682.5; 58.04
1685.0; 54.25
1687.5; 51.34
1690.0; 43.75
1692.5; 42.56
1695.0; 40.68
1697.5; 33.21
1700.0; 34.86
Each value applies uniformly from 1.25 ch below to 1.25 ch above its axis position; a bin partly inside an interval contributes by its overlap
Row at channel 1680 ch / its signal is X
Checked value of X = 59.94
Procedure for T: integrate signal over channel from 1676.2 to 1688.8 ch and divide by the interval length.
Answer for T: 56.4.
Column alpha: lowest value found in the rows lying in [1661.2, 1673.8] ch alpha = 36.38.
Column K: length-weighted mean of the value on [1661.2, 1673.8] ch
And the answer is 43.7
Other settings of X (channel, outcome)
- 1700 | 34.86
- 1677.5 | 58.92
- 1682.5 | 58.04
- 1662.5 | 38.01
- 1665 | 36.38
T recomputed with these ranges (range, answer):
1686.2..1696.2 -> 44.7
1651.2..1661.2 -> 44.7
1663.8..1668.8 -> 39.9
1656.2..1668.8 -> 40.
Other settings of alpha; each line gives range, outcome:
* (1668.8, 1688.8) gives 49.93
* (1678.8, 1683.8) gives 58.04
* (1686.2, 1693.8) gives 42.56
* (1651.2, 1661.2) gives 39.16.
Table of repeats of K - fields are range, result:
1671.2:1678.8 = 55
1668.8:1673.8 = 50.4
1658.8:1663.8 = 38.6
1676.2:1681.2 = 59.4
